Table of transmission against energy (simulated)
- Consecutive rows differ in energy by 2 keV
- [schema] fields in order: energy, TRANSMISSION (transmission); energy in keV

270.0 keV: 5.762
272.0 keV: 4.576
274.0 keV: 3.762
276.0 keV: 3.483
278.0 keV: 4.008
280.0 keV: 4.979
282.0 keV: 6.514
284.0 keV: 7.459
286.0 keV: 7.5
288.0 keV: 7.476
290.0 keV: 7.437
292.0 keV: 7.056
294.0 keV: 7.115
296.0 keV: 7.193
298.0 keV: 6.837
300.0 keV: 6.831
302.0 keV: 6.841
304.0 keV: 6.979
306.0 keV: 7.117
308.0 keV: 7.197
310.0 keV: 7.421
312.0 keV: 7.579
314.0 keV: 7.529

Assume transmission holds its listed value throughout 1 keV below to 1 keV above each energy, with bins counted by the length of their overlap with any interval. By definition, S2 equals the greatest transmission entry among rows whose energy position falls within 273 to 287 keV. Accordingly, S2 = 7.5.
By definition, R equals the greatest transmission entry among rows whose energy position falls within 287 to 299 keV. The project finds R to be 7.476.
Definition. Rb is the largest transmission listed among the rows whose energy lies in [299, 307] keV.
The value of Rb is 7.117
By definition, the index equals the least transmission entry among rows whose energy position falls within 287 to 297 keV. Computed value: 7.056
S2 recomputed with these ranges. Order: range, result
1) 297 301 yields 6.837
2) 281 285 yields 7.459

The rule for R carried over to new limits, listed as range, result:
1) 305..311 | 7.421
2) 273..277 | 3.762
